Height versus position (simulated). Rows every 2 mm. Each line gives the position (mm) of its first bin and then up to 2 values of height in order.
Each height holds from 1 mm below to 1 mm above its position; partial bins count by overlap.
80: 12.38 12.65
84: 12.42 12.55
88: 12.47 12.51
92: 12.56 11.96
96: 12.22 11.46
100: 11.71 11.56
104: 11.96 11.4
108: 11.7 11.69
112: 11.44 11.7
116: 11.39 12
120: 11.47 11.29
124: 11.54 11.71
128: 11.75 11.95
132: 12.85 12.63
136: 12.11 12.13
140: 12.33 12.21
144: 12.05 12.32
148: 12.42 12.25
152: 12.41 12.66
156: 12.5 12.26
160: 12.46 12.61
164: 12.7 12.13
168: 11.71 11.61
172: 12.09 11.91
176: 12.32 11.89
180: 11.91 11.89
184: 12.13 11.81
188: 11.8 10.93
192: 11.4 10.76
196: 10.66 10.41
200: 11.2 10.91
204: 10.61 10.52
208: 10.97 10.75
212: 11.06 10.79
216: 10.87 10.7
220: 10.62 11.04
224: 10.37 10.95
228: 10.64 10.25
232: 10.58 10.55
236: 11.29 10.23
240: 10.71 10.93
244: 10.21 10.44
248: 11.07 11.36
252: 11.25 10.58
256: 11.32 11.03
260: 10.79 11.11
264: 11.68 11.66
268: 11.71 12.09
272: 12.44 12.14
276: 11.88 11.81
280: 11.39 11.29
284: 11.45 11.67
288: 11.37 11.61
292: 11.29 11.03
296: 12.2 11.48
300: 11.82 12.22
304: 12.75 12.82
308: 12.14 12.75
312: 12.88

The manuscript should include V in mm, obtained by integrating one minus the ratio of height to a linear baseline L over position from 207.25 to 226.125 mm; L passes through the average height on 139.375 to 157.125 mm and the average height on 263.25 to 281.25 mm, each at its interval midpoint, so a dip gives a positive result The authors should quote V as 2.0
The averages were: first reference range 12.3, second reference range 11.9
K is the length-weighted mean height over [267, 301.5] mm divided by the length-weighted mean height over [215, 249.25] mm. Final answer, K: 1.10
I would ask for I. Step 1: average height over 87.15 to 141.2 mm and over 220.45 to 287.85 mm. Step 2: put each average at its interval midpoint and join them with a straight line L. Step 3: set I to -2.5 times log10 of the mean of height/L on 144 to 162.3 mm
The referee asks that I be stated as -0.06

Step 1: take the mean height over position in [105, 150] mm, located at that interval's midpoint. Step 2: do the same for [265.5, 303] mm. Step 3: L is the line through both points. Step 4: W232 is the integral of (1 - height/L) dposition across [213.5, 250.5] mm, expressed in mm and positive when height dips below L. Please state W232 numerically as 3.4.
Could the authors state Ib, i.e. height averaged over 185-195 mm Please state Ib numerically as 11.3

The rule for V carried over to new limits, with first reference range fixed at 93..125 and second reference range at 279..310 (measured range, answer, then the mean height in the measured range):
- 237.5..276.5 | 1.77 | 11.2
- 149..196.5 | -1.05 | 12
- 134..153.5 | -0.99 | 12.3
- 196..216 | 1.59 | 10.8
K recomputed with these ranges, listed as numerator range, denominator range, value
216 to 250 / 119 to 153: 0.88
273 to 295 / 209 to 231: 1.08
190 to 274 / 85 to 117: 0.92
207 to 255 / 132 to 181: 0.88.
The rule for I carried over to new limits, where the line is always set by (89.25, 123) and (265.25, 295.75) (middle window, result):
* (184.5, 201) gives 0.05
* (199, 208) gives 0.08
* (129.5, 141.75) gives -0.05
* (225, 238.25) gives 0.10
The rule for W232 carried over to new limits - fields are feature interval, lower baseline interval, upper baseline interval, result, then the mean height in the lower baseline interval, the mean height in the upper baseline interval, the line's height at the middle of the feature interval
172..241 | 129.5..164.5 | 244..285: 4.8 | 12.4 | 11.4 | 11.9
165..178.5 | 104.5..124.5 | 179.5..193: -0.3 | 11.6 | 11.7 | 11.7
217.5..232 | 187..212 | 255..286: 0.7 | 10.9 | 11.6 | 11.2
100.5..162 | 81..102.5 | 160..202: -0.2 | 12.2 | 11.7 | 12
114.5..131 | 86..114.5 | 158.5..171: 0.5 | 11.9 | 12.2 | 12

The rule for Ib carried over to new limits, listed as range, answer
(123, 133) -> 12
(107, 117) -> 11.6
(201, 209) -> 10.8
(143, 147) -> 12.2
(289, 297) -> 11.5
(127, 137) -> 12.3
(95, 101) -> 11.8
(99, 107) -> 11.7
